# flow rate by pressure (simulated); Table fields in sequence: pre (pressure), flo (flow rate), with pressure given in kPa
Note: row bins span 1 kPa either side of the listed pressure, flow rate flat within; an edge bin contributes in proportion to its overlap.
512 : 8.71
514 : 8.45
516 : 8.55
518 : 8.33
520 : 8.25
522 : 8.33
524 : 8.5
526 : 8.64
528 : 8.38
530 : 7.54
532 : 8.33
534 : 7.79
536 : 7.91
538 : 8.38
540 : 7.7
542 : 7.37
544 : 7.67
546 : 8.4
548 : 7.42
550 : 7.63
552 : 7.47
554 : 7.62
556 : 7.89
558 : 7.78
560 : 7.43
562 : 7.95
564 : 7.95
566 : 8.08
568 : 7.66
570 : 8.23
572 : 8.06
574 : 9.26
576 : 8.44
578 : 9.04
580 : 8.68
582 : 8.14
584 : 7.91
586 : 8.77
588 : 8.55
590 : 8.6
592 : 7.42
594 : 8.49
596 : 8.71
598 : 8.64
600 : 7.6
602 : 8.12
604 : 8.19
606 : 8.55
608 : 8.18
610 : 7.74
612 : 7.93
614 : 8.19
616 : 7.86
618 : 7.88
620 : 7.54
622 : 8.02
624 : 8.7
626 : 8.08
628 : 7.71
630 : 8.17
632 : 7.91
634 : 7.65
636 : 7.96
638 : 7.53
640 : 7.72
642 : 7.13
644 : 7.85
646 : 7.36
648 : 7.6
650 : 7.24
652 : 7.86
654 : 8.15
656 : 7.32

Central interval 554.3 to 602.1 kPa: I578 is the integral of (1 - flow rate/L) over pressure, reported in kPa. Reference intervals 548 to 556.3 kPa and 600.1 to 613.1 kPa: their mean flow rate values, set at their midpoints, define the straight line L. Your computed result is -2.3 kPa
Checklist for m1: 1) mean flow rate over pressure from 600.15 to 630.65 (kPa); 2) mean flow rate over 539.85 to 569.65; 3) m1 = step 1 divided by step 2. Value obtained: 1.0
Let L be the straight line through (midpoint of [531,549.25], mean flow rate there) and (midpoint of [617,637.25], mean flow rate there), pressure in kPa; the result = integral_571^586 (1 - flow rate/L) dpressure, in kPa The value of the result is -1.15 kPa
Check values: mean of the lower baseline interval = 7.88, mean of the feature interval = 8.52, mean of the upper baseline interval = 7.96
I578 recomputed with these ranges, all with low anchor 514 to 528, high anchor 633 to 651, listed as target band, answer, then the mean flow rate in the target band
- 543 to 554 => 0.7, 7.71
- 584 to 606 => -1.1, 8.3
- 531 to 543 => 0.6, 7.91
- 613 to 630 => -0.7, 8.01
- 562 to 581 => -0.7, 8.36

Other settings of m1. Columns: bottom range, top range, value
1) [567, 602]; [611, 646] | 0.94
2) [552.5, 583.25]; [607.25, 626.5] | 0.98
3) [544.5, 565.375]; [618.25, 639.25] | 1.02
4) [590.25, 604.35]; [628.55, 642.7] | 0.94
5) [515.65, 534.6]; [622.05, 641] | 0.96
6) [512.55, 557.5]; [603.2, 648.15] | 0.98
